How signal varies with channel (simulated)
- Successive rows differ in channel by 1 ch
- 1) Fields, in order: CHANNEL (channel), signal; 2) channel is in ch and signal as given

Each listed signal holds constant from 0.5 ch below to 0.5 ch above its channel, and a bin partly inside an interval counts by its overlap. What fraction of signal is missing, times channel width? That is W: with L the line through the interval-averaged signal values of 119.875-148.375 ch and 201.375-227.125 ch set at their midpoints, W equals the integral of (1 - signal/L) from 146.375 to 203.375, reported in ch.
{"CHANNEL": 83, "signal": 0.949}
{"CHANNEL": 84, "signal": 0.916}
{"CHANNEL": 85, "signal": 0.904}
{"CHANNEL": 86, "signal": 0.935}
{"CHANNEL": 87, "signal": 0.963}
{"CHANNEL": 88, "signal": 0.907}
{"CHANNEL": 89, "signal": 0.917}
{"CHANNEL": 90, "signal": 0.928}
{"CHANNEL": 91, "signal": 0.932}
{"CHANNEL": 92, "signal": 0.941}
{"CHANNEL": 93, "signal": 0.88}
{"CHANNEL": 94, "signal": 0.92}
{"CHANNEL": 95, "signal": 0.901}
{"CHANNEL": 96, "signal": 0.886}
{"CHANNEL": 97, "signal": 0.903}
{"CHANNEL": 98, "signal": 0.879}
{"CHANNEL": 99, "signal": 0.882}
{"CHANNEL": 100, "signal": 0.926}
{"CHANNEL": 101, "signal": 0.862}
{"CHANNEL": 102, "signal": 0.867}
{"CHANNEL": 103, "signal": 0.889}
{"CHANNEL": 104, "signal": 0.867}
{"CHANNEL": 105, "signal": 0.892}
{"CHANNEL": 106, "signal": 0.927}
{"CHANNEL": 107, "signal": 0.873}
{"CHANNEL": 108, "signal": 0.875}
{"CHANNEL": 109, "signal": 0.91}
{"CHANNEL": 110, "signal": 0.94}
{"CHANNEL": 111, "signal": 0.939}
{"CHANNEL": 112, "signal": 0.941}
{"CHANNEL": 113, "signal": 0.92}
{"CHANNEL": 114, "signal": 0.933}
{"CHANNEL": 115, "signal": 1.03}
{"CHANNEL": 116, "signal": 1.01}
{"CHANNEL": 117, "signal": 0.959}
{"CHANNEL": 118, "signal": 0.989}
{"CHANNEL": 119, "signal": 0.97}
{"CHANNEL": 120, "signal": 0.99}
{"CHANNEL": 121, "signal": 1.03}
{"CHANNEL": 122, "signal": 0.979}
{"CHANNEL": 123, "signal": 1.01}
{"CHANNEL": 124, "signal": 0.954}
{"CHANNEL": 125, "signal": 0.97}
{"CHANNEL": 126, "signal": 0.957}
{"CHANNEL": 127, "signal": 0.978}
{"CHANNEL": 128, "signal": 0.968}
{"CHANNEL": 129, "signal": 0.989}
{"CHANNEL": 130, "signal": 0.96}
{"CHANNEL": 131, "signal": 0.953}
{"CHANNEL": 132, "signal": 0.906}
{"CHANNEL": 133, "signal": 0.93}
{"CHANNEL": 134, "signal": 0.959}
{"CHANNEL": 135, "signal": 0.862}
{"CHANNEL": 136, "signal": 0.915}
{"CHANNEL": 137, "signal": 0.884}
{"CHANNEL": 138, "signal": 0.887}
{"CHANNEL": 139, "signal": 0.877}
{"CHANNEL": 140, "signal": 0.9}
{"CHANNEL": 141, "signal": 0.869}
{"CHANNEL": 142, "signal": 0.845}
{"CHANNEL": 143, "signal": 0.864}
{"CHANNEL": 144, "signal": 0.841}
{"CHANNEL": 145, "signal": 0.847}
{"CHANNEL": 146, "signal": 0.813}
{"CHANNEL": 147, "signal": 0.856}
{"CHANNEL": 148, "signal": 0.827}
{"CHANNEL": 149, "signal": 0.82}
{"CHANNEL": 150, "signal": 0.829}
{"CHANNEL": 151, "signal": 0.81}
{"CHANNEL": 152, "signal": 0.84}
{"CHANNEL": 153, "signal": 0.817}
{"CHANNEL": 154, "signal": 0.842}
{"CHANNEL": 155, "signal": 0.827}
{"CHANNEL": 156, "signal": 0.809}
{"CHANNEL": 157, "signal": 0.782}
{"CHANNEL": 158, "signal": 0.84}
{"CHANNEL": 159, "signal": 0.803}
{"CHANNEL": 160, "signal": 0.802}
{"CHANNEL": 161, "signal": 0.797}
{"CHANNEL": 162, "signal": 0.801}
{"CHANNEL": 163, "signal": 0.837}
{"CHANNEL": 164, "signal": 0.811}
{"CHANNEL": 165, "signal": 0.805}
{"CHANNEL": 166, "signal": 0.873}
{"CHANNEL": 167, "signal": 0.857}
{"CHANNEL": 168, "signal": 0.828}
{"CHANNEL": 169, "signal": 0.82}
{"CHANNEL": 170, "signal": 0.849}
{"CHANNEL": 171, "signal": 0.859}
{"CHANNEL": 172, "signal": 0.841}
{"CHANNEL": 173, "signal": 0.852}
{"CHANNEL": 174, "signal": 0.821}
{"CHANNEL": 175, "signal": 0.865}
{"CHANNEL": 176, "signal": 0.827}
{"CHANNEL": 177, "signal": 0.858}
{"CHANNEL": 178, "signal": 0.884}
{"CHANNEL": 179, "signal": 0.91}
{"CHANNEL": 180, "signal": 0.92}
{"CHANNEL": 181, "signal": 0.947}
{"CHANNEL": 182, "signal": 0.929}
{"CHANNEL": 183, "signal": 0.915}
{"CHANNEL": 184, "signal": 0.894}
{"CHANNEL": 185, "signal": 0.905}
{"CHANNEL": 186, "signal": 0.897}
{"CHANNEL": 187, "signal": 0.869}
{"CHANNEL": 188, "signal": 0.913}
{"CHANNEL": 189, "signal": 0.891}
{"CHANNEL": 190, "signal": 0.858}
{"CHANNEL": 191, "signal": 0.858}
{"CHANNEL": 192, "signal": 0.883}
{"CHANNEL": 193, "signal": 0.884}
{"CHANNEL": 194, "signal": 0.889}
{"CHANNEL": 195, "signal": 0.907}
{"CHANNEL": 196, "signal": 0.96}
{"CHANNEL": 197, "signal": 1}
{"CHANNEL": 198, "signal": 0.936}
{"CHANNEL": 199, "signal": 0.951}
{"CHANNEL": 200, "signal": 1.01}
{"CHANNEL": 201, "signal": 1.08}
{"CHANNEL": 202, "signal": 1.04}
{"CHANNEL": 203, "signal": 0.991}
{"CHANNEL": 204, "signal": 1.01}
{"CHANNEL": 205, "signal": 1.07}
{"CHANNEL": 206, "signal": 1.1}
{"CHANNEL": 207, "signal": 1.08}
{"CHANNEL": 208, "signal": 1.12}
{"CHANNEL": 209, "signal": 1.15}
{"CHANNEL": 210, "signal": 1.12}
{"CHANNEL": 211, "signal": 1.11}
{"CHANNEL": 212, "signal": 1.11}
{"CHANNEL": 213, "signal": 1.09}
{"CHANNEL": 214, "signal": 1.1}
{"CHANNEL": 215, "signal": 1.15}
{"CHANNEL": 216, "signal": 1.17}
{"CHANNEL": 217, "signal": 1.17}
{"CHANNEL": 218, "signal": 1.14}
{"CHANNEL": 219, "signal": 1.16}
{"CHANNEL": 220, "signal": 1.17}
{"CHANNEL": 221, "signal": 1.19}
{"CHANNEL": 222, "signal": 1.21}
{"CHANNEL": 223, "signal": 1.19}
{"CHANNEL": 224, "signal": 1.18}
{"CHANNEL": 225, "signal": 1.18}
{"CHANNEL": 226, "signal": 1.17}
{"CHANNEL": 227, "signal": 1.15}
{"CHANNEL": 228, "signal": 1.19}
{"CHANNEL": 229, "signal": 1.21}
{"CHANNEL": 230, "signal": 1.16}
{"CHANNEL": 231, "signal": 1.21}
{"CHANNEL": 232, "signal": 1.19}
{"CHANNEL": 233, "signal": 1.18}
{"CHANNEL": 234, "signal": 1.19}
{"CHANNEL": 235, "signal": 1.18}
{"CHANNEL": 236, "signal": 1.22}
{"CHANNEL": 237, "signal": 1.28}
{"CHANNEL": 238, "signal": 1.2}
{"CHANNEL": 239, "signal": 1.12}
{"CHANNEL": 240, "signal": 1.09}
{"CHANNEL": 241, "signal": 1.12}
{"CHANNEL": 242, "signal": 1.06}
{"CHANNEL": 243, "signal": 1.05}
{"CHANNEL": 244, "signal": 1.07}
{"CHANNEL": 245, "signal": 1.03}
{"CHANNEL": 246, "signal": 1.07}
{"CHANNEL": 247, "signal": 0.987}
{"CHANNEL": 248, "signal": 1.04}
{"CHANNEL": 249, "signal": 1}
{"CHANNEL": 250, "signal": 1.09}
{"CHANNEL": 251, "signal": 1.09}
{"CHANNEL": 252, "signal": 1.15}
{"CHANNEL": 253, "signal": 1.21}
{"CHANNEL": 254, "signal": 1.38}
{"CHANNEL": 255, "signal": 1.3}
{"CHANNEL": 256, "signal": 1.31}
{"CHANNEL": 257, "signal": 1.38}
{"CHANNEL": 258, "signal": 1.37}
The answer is 8.4 ch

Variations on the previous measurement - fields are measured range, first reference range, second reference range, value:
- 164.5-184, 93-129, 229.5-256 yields 3.2 ch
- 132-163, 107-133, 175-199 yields 2.9 ch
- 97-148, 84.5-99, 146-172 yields -2.8 ch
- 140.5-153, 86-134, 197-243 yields 2.0 ch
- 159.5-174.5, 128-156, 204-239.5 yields 2.1 ch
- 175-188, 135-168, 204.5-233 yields 1.1 ch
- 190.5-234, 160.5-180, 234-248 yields -3.6 ch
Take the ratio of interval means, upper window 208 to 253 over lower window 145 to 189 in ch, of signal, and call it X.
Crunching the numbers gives 1.34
